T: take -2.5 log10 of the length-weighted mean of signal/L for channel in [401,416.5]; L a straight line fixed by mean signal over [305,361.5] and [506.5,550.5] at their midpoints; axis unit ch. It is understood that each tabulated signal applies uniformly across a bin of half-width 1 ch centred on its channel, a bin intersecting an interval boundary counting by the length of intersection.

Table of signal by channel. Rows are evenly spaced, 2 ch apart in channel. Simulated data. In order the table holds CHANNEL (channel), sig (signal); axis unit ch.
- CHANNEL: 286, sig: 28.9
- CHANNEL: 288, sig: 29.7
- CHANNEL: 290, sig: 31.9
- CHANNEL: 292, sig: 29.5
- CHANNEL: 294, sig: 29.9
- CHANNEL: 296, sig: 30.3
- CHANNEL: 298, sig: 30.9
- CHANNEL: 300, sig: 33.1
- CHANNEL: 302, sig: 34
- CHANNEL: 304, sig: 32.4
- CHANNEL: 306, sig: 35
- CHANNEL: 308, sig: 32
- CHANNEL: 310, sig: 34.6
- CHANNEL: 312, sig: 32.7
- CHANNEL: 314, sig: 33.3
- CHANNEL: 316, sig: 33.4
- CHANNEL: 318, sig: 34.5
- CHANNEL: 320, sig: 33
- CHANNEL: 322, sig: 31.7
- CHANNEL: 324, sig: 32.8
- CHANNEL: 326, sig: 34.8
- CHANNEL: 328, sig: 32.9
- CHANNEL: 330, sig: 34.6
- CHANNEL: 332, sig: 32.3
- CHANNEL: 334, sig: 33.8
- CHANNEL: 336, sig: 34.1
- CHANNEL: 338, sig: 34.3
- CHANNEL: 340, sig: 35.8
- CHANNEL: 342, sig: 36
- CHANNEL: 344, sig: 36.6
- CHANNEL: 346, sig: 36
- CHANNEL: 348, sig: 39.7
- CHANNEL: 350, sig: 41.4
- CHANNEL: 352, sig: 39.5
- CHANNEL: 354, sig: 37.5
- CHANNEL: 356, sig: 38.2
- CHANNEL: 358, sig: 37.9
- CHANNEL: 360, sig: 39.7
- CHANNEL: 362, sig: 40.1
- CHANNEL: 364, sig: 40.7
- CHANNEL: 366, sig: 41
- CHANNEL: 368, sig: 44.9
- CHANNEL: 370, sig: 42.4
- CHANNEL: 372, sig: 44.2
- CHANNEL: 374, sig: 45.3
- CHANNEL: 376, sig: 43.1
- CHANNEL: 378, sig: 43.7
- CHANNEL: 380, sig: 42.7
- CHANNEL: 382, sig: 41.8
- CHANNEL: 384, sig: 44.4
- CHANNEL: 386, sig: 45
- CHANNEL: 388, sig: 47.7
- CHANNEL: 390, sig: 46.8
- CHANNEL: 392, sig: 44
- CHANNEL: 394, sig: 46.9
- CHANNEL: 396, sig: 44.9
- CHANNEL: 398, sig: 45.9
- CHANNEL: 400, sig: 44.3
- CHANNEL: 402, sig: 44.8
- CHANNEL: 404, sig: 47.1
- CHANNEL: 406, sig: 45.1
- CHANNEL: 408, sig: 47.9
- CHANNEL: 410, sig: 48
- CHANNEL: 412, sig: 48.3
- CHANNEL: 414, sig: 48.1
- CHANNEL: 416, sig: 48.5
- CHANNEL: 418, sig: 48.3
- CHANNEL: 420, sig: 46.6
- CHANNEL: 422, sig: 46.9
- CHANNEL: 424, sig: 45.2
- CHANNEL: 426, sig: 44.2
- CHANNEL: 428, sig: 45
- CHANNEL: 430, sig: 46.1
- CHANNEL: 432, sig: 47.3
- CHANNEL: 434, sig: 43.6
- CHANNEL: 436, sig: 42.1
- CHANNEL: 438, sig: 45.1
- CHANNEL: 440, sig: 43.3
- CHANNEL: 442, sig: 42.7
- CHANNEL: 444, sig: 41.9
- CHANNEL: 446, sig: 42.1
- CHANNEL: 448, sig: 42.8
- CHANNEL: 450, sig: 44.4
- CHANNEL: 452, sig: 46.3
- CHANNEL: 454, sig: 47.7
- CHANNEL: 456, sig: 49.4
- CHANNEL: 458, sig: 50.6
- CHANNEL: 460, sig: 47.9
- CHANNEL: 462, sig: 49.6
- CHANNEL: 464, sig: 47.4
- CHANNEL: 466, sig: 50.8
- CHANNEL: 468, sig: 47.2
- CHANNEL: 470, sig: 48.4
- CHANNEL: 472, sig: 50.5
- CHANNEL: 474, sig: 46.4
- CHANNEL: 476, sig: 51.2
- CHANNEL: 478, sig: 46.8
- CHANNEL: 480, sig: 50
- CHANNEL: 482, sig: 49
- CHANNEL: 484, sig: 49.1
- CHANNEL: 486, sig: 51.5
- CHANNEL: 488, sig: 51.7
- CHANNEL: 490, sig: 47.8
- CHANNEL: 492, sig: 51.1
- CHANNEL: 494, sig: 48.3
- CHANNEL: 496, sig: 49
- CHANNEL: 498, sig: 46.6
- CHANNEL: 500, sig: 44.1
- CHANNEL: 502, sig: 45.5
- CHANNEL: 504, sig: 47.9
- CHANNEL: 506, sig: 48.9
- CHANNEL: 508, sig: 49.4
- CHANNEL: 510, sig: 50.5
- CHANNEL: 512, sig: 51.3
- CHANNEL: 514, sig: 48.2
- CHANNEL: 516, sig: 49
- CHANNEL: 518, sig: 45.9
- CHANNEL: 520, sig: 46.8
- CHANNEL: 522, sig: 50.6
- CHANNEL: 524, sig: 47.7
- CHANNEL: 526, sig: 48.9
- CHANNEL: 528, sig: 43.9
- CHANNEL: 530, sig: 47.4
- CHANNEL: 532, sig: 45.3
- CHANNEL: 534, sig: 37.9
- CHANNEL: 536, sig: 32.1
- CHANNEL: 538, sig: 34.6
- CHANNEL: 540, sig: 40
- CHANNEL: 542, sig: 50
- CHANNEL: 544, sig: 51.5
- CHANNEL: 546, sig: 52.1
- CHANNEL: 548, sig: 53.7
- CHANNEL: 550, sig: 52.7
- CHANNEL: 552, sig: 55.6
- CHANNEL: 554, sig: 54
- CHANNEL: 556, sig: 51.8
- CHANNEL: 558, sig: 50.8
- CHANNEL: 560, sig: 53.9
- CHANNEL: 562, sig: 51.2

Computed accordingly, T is -0.19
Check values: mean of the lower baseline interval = 35.3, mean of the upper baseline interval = 46.8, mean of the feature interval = 47.2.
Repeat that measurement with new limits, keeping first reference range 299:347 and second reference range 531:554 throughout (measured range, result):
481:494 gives -0.16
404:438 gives -0.17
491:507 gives -0.09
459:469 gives -0.16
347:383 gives -0.14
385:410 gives -0.20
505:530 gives -0.08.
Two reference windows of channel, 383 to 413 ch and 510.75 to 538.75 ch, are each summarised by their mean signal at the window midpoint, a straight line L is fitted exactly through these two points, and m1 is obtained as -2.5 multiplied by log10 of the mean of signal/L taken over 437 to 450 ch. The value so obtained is 0.06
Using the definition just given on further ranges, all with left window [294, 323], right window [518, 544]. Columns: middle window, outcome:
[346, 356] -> -0.119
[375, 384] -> -0.180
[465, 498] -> -0.182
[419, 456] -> -0.139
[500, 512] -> -0.130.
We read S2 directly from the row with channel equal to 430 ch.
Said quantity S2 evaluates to 46.1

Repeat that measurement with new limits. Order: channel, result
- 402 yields 44.8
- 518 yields 45.9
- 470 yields 48.4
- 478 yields 46.8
